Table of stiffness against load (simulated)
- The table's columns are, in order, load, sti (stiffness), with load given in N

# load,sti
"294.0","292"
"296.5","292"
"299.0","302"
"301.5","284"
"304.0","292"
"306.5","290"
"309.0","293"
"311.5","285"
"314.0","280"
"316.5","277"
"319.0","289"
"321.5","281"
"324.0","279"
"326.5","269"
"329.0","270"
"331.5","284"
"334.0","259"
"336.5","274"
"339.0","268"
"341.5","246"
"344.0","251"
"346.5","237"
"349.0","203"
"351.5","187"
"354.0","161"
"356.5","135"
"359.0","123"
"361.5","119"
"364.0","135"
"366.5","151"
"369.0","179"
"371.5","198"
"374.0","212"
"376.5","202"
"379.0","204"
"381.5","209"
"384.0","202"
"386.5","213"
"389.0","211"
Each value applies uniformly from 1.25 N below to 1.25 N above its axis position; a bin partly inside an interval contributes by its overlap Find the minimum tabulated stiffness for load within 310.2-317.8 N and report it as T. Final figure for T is 277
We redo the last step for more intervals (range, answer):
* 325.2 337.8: 259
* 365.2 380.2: 151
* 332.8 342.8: 246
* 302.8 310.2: 290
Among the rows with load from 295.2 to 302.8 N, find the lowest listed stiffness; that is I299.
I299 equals 284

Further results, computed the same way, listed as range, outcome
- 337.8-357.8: 135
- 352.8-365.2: 119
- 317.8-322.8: 281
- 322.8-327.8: 269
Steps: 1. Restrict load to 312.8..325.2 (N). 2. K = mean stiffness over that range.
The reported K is 281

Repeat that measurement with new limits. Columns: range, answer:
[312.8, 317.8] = 279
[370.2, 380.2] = 204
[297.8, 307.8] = 292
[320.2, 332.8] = 277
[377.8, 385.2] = 205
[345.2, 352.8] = 209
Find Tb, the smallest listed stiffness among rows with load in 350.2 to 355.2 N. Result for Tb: 161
